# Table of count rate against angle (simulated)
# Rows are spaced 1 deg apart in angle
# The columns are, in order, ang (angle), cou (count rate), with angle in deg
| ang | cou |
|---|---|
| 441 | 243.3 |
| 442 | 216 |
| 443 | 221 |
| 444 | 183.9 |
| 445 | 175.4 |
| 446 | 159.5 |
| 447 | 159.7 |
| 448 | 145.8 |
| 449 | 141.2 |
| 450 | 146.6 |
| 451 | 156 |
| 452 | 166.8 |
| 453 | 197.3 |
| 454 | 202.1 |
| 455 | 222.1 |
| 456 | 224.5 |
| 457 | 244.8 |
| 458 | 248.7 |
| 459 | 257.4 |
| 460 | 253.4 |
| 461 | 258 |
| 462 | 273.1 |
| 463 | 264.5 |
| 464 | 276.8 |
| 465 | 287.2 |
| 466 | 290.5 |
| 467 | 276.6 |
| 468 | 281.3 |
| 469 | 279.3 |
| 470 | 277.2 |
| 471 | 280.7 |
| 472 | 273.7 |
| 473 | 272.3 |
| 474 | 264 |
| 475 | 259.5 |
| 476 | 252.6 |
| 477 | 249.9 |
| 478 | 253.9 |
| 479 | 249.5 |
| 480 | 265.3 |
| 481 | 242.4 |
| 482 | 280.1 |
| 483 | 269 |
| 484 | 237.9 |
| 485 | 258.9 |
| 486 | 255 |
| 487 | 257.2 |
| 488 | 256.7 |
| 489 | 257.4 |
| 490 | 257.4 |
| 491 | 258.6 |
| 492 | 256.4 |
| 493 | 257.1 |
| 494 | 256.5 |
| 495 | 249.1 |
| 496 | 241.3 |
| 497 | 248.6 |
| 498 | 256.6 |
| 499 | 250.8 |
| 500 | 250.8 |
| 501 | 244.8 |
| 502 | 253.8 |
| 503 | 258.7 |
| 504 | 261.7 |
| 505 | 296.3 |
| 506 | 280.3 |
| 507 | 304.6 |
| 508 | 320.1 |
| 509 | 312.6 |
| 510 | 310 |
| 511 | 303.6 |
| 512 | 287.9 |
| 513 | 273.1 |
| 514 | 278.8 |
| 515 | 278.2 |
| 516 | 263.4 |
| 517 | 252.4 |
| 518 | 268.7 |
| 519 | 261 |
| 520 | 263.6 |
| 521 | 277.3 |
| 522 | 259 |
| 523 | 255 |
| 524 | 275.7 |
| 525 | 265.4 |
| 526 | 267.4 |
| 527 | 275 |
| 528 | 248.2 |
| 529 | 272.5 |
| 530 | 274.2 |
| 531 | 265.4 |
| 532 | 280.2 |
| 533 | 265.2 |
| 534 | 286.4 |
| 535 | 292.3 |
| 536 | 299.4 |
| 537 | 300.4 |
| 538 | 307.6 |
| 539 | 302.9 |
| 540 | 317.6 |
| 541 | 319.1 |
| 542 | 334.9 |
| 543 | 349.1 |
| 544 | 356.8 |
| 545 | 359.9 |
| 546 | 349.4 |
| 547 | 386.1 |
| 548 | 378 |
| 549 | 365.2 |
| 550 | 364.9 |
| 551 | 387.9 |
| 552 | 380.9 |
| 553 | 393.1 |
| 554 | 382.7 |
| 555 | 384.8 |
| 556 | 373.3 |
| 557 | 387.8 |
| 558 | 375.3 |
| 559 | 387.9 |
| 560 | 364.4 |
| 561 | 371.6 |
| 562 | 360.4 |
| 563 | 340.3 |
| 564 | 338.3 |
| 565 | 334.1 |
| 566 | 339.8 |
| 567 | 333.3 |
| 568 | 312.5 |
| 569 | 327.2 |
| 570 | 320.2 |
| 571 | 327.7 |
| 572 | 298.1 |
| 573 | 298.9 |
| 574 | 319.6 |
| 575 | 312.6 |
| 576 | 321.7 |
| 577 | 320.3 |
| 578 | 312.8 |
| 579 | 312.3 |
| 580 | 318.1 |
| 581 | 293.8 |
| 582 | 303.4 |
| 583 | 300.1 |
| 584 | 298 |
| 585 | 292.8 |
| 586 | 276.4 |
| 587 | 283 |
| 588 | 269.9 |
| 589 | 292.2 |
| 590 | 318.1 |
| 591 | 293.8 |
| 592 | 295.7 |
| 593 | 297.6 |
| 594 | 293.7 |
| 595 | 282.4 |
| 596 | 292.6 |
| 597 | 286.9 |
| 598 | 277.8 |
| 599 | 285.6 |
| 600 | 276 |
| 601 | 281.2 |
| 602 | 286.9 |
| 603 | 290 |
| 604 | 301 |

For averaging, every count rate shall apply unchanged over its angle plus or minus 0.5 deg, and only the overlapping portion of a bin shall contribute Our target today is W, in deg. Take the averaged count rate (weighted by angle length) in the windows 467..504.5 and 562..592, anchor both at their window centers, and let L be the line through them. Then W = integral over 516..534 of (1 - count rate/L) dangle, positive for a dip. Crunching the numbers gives 0.95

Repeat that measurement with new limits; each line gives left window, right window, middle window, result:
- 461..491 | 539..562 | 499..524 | 3.0 deg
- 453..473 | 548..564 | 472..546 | 9.6 deg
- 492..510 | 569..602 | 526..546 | -1.4 deg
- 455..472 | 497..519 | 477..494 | 0.9 deg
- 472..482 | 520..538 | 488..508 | 0.3 deg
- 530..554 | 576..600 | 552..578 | -2.6 deg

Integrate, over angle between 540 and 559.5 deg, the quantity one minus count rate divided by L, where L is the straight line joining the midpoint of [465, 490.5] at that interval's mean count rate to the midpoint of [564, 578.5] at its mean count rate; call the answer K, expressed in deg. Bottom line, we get -3.8 deg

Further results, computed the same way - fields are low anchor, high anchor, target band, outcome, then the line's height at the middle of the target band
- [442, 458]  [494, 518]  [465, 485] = -3.79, 225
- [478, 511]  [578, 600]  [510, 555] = -4.77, 276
